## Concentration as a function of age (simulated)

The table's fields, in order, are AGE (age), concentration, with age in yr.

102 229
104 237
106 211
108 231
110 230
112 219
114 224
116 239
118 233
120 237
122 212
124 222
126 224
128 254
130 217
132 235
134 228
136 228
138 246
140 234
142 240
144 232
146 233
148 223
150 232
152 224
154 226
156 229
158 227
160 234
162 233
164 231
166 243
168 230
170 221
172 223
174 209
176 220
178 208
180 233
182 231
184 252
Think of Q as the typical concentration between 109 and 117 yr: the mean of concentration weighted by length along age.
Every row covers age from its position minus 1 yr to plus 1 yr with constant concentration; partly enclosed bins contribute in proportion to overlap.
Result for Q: 228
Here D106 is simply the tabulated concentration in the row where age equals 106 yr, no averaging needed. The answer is 211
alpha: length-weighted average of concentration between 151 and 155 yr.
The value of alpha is 225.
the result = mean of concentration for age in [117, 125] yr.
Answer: 226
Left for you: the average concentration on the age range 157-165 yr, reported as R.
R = 231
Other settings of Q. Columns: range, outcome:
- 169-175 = 218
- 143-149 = 229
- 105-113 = 223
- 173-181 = 218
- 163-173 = 230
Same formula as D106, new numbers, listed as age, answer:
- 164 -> 231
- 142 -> 240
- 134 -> 228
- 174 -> 209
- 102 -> 229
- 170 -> 221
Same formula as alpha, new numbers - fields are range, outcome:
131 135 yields 232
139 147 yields 235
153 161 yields 229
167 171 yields 226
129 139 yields 231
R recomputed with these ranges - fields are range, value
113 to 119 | 232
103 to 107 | 224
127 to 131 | 236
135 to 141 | 236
